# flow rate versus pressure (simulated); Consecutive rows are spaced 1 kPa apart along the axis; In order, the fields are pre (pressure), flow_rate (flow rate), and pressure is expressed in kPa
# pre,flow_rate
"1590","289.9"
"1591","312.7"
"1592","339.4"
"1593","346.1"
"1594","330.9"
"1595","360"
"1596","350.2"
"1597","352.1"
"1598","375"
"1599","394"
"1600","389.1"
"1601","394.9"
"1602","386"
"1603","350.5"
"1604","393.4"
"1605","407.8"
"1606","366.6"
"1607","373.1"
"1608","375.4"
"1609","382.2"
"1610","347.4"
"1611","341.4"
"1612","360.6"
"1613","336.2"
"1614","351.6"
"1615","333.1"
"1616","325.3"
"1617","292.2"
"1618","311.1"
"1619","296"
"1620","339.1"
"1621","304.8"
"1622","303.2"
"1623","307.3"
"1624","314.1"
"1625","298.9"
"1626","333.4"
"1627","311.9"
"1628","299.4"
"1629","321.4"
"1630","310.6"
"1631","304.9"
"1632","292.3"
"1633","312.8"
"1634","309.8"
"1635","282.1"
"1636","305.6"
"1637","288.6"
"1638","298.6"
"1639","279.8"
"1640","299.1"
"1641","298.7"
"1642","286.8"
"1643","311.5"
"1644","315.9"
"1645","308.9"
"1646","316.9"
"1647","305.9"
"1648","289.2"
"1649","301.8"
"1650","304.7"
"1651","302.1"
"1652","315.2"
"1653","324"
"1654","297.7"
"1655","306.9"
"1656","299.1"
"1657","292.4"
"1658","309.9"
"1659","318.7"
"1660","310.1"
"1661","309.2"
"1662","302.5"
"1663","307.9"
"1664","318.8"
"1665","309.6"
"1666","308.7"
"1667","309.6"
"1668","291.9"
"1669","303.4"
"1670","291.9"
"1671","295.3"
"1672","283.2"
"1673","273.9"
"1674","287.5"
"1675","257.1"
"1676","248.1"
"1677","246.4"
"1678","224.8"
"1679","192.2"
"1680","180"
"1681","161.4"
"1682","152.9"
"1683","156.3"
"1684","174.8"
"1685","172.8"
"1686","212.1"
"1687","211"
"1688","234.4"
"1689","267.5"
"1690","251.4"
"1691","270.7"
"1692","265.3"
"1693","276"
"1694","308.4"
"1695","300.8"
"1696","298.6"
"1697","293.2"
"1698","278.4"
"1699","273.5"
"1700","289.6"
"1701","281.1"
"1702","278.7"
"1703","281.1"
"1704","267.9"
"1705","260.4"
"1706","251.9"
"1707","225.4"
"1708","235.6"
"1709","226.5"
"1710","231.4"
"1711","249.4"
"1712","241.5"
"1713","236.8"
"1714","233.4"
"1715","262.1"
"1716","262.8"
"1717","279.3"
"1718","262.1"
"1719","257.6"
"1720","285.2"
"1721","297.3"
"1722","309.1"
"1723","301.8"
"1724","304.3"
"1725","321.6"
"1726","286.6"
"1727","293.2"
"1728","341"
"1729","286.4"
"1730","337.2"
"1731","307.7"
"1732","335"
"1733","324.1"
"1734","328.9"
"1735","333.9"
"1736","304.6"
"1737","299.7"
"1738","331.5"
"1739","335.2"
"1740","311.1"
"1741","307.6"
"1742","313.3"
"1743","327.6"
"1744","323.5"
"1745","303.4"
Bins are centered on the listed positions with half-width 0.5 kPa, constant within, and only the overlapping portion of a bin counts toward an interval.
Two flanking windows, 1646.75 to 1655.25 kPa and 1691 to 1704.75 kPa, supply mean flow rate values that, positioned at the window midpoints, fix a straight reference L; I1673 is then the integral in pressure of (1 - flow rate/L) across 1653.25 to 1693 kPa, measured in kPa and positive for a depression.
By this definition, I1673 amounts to 4.5 kPa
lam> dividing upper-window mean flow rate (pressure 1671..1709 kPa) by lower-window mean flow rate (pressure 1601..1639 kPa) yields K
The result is 0.8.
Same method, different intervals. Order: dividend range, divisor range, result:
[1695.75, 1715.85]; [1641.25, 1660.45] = 0.85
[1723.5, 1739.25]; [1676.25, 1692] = 1.51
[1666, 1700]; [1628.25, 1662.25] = 0.83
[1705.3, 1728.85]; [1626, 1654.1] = 0.89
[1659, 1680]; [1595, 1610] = 0.75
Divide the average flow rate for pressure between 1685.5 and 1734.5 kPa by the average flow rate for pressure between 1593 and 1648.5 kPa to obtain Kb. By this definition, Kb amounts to 0.84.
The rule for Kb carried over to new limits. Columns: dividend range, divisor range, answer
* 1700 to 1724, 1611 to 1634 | 0.83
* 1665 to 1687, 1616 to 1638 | 0.78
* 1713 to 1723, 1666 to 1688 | 1.15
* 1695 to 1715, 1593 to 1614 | 0.71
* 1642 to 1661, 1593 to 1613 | 0.83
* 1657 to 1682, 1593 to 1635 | 0.81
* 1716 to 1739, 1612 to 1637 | 0.98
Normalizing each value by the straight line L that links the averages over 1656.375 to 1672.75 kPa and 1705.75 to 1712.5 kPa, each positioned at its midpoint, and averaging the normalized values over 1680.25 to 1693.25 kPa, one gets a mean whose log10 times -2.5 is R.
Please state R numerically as 0.248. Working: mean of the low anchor 303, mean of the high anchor 237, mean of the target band 214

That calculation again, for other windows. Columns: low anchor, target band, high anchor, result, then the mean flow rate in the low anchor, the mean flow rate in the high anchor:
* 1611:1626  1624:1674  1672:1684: -0.14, 321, 217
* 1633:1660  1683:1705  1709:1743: 0.15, 303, 294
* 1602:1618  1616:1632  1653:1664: 0.11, 355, 307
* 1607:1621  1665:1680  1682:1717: 0.03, 338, 251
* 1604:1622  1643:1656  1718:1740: 0.09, 344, 309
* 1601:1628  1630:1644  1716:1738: 0.12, 340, 304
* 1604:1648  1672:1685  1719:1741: 0.42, 321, 312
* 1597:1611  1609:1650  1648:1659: 0.09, 377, 305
